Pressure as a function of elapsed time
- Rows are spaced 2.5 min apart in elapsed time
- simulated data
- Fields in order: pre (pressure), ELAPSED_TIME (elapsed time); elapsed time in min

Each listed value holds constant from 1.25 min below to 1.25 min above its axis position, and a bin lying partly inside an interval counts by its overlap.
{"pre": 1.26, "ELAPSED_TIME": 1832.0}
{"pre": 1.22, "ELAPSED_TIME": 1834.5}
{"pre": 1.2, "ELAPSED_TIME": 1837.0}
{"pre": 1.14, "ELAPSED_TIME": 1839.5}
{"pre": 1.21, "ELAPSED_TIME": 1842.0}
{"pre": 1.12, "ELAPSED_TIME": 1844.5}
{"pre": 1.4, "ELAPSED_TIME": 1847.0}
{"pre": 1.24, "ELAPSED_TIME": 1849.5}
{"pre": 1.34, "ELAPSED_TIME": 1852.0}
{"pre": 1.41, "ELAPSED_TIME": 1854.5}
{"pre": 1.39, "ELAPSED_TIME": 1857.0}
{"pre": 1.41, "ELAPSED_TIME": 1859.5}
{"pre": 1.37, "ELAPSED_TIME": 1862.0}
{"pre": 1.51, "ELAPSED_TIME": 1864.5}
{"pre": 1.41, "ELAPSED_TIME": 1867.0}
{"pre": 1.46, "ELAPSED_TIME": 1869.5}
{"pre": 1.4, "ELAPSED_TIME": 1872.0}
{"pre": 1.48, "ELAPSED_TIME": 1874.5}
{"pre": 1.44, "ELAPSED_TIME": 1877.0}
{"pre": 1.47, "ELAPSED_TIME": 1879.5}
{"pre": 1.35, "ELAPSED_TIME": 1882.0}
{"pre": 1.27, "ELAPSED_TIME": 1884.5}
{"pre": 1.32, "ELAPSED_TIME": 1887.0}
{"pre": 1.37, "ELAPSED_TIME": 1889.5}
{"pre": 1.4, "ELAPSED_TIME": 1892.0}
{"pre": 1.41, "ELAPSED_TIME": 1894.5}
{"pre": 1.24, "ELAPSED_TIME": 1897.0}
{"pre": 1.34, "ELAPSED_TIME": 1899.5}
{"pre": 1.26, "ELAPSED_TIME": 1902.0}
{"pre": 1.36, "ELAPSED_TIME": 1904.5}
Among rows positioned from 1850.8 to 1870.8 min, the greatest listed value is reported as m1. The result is 1.51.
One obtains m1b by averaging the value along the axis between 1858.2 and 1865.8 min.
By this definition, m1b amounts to 1.43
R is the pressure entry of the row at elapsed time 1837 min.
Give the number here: 1.2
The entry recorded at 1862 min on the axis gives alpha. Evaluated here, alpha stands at 1.37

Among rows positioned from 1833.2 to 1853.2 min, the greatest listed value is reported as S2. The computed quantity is 1.4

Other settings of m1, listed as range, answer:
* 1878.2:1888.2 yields 1.47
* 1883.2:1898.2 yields 1.41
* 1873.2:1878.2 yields 1.48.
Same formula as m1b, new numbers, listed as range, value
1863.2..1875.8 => 1.45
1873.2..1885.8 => 1.4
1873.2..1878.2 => 1.46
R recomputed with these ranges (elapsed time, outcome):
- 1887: 1.32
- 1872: 1.4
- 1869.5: 1.46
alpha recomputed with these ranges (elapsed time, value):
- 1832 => 1.26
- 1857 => 1.39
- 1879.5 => 1.47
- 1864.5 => 1.51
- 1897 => 1.24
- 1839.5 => 1.14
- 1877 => 1.44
